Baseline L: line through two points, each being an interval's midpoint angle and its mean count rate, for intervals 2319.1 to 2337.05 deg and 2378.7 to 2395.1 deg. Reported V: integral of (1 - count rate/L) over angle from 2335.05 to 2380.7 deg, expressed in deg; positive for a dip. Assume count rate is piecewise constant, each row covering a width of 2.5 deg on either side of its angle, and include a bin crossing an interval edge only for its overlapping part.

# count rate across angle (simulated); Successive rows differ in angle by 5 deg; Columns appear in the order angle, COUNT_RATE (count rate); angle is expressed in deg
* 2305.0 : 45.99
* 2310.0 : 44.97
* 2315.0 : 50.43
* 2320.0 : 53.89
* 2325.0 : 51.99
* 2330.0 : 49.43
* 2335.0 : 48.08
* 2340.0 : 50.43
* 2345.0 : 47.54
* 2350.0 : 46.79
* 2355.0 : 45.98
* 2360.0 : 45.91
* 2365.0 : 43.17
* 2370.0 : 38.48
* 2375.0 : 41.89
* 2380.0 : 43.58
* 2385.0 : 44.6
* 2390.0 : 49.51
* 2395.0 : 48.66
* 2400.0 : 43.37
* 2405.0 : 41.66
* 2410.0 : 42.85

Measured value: 3.29 deg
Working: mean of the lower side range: 50.6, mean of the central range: 45.1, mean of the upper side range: 46.5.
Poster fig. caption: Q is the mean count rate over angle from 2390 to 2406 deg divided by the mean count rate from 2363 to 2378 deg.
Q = 1.11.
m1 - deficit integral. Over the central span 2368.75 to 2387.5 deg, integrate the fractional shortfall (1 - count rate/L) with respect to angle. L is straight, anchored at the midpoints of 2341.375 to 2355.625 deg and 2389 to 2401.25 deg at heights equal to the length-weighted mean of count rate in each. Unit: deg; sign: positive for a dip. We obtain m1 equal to 1.9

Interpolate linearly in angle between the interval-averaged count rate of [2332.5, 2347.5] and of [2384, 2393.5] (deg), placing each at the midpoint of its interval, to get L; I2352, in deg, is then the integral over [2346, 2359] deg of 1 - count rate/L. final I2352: 0.52 deg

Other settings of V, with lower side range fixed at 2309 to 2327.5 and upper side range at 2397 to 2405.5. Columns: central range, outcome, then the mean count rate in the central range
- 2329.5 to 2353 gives 0.2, 48.3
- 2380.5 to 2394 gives -0.7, 46.7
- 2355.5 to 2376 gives 1.6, 42.8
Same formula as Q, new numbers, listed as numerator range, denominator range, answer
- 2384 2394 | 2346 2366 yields 1.04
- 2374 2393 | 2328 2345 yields 0.92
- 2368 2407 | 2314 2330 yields 0.85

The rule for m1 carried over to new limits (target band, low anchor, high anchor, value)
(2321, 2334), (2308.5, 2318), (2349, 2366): -0.9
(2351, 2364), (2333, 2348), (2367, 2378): -0.4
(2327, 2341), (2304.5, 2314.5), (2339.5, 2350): -0.5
